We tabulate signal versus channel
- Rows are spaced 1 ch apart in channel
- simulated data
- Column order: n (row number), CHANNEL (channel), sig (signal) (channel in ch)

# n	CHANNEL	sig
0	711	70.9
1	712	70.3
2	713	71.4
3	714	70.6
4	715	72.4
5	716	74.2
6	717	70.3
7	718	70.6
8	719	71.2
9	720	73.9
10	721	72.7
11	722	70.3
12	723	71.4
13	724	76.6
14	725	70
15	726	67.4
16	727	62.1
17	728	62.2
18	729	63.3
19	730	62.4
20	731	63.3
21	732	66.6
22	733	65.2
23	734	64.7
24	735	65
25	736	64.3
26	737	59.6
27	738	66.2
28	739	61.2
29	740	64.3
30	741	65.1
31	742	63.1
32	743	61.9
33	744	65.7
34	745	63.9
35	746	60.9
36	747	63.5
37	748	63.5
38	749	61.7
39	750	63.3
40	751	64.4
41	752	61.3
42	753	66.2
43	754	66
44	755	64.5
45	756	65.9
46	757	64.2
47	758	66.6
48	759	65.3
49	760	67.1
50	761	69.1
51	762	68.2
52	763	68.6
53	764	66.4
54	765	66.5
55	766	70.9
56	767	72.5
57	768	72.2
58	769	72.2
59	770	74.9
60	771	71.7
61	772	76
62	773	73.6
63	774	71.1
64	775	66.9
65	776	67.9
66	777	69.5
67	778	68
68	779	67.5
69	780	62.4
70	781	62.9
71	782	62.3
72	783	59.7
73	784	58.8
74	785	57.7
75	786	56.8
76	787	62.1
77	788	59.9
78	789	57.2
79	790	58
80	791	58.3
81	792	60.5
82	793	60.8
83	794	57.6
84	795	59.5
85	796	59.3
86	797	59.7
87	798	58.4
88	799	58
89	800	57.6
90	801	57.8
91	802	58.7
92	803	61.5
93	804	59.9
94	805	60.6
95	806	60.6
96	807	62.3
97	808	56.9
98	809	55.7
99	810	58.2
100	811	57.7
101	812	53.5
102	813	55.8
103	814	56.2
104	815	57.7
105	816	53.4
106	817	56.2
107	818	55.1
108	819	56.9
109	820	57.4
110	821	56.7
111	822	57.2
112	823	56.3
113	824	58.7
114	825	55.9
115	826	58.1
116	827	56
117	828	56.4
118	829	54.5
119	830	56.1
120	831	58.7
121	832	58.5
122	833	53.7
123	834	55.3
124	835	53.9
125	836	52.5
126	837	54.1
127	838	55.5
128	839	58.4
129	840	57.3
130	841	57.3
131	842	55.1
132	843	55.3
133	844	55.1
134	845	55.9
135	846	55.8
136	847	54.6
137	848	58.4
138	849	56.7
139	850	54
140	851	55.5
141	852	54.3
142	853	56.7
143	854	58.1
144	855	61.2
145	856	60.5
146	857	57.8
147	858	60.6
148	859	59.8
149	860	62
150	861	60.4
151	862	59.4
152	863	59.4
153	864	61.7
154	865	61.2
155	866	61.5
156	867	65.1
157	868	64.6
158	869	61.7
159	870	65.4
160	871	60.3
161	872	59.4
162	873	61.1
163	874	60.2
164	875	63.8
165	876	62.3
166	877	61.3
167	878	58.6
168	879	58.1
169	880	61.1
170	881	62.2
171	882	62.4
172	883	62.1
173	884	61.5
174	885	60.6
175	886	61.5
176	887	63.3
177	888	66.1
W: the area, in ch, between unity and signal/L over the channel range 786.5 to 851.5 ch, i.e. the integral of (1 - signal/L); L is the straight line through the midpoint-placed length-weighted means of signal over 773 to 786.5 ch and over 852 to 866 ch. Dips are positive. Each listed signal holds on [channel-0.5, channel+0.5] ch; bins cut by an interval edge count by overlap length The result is 5.1 ch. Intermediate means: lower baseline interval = 64.3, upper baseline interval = 59.8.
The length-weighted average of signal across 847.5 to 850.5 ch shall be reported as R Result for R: 56.4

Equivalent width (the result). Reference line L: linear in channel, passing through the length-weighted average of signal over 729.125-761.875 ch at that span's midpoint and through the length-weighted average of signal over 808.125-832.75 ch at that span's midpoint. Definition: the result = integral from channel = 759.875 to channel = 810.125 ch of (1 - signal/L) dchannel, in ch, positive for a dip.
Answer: -2.7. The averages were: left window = 64.3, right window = 56.5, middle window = 63.6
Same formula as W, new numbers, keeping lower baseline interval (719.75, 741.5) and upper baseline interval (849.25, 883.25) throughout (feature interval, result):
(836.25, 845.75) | 0.9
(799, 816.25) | 1.4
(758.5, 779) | -1.7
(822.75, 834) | 1.0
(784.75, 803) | 1.3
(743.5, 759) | 0.3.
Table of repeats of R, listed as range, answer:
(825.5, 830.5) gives 56.2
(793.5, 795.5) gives 58.5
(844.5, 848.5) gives 56.2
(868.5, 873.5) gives 61.6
